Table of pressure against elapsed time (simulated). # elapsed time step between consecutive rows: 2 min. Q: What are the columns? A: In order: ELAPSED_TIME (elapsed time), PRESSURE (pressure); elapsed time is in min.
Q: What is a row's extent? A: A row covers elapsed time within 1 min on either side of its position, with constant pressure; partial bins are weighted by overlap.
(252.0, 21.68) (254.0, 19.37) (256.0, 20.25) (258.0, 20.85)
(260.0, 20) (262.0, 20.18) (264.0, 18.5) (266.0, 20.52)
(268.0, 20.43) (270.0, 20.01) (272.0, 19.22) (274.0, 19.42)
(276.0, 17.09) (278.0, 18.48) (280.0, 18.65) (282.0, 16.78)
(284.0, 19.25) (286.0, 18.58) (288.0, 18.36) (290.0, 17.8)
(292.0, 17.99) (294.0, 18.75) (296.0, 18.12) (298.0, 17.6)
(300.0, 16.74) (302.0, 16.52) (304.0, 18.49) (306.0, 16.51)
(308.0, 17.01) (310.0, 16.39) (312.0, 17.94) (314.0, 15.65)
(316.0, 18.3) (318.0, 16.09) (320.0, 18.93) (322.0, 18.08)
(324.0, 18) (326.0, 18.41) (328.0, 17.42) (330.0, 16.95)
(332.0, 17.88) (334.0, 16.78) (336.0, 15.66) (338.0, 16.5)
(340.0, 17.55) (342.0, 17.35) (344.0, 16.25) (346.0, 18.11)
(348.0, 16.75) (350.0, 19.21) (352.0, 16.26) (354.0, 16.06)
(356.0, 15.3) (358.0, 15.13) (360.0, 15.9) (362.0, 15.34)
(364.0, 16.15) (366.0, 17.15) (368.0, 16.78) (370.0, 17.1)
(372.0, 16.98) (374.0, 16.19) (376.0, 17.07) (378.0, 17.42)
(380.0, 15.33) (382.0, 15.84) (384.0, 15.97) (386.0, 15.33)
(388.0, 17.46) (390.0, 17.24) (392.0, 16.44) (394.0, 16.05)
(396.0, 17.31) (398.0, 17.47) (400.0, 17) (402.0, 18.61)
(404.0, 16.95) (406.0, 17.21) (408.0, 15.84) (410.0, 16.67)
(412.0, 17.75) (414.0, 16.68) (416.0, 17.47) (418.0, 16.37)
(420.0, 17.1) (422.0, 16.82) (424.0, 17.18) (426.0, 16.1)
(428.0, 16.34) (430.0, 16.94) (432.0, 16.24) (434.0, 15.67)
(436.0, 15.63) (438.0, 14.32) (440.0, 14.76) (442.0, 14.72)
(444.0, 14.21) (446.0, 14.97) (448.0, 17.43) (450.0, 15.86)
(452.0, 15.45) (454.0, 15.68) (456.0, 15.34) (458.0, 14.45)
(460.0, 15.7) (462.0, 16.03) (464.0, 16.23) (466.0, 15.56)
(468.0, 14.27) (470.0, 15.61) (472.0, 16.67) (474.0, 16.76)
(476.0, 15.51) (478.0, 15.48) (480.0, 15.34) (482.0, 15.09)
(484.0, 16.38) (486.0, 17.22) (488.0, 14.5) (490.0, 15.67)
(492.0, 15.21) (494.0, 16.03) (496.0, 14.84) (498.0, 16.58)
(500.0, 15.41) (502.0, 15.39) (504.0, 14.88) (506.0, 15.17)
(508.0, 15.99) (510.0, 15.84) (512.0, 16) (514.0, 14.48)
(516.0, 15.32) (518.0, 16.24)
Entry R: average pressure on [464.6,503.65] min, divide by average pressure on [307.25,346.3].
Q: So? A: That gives 0.91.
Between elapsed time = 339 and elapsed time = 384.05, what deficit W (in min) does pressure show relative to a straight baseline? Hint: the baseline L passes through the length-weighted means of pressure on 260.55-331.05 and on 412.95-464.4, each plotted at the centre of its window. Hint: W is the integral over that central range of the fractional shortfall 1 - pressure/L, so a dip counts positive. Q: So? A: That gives 1.3 min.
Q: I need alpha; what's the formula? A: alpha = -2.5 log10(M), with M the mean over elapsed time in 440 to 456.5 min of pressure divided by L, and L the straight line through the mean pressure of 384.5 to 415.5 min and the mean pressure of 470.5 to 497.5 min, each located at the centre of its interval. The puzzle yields 0.06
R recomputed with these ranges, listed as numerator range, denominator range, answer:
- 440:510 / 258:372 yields 0.88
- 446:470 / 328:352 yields 0.91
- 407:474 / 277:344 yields 0.91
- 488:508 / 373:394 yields 0.94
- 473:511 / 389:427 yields 0.92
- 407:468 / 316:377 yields 0.94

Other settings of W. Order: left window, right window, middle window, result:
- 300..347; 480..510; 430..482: 1.41 min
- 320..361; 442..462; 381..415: -1.27 min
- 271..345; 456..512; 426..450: 0.81 min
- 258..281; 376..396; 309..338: 1.16 min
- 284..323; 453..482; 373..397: 0.20 min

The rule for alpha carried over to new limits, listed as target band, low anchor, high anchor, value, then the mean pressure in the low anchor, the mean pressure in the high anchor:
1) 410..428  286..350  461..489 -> -0.035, 17.4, 15.8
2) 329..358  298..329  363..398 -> 0.012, 17.4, 16.6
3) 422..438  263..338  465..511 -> 0.008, 17.9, 15.6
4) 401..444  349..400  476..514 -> -0.017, 16.5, 15.6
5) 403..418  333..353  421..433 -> -0.014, 17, 16.6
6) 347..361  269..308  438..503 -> 0.052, 18.1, 15.6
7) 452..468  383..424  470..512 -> 0.044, 16.9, 15.7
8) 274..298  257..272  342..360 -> 0.057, 20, 16.6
